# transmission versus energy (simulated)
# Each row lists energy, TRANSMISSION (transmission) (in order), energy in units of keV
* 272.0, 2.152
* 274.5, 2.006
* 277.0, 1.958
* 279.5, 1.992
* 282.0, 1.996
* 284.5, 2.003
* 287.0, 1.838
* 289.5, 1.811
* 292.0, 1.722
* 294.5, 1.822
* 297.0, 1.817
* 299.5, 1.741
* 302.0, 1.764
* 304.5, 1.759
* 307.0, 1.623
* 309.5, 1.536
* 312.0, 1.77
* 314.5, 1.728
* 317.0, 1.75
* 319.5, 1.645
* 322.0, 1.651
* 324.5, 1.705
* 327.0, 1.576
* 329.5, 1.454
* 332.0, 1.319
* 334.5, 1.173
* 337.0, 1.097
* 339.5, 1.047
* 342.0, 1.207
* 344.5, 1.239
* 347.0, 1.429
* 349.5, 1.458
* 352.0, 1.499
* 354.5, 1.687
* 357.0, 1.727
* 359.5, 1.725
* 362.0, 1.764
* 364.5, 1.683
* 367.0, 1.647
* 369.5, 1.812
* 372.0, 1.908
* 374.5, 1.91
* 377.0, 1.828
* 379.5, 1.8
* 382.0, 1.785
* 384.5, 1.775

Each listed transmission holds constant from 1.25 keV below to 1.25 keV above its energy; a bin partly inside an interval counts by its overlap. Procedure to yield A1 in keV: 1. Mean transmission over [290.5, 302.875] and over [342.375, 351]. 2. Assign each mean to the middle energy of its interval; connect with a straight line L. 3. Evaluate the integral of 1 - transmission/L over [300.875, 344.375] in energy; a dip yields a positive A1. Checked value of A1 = 1.6 keV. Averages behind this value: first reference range 1.77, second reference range 1.36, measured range 1.51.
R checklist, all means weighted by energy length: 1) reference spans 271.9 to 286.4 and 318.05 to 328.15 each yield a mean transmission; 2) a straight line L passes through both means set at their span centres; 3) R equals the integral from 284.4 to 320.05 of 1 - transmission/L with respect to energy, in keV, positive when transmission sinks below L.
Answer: 1.3 keV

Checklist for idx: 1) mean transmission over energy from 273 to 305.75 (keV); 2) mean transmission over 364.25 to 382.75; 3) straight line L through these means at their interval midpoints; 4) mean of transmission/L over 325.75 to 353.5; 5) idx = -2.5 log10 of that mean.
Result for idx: 0.35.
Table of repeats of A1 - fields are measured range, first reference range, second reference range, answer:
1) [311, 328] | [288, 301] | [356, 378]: 0.88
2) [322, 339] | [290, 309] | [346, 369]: 2.97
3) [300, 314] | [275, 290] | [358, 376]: 1.48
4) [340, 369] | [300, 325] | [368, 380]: 4.15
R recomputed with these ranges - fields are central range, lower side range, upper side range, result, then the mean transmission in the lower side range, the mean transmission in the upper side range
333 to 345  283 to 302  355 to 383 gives 4.3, 1.82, 1.78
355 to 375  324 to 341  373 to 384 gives -1.0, 1.32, 1.83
